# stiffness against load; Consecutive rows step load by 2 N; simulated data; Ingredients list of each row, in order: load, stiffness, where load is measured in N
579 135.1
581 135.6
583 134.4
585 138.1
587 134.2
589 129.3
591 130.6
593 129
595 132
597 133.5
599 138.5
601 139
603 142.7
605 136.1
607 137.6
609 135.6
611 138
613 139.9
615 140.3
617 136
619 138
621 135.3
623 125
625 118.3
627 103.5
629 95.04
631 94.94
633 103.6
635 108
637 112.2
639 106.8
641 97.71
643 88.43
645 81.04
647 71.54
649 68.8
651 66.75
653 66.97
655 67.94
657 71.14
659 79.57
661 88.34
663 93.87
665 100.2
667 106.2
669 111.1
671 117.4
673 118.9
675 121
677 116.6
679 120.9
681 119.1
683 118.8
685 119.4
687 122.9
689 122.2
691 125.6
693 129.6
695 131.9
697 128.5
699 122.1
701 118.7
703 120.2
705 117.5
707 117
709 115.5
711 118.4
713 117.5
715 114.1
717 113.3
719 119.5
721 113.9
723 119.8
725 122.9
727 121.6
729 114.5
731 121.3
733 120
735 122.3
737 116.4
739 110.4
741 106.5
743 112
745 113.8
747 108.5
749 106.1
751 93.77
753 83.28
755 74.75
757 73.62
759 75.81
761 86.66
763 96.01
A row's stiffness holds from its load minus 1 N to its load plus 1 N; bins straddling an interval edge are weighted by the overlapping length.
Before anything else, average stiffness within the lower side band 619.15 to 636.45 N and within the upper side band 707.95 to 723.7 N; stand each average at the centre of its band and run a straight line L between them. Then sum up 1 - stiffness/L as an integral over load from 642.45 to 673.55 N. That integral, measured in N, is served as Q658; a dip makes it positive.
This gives 7.3 N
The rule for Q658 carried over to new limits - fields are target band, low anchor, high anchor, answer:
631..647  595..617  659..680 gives 3.2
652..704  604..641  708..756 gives 2.9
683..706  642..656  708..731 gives -4.9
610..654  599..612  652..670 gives 3.5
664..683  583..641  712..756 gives 0.6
